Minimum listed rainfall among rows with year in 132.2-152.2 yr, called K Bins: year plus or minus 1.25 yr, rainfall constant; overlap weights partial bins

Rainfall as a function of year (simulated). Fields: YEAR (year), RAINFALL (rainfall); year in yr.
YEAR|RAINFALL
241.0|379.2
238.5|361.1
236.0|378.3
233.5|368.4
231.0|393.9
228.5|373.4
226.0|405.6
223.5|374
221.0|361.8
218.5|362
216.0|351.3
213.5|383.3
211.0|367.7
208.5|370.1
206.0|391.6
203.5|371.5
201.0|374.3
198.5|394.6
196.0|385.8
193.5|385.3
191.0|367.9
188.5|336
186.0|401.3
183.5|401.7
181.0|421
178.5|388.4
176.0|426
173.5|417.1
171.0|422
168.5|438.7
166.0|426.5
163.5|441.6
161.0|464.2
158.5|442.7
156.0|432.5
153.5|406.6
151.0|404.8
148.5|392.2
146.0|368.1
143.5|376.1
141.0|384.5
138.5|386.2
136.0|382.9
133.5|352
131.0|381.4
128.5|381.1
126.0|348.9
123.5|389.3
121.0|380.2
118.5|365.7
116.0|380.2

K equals 352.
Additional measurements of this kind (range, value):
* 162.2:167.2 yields 426.5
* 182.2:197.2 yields 336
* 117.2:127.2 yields 348.9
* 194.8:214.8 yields 367.7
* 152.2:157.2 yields 406.6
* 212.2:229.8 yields 351.3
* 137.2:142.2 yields 384.5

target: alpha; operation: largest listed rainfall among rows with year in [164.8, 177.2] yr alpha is 438.7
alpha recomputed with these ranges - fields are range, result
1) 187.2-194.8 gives 385.3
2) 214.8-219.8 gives 362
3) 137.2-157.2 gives 432.5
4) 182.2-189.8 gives 401.7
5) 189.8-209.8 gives 394.6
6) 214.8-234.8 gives 405.6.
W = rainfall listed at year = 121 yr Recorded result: 380.2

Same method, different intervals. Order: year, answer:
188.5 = 336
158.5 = 442.7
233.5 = 368.4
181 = 421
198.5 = 394.6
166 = 426.5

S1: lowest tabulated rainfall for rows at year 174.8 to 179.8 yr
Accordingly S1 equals 388.4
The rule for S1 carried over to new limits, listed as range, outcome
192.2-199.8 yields 385.3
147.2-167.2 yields 392.2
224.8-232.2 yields 373.4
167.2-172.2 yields 422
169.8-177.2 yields 417.1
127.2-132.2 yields 381.1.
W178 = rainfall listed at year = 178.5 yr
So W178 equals 388.4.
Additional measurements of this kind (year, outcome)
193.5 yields 385.3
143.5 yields 376.1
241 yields 379.2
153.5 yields 406.6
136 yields 382.9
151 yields 404.8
